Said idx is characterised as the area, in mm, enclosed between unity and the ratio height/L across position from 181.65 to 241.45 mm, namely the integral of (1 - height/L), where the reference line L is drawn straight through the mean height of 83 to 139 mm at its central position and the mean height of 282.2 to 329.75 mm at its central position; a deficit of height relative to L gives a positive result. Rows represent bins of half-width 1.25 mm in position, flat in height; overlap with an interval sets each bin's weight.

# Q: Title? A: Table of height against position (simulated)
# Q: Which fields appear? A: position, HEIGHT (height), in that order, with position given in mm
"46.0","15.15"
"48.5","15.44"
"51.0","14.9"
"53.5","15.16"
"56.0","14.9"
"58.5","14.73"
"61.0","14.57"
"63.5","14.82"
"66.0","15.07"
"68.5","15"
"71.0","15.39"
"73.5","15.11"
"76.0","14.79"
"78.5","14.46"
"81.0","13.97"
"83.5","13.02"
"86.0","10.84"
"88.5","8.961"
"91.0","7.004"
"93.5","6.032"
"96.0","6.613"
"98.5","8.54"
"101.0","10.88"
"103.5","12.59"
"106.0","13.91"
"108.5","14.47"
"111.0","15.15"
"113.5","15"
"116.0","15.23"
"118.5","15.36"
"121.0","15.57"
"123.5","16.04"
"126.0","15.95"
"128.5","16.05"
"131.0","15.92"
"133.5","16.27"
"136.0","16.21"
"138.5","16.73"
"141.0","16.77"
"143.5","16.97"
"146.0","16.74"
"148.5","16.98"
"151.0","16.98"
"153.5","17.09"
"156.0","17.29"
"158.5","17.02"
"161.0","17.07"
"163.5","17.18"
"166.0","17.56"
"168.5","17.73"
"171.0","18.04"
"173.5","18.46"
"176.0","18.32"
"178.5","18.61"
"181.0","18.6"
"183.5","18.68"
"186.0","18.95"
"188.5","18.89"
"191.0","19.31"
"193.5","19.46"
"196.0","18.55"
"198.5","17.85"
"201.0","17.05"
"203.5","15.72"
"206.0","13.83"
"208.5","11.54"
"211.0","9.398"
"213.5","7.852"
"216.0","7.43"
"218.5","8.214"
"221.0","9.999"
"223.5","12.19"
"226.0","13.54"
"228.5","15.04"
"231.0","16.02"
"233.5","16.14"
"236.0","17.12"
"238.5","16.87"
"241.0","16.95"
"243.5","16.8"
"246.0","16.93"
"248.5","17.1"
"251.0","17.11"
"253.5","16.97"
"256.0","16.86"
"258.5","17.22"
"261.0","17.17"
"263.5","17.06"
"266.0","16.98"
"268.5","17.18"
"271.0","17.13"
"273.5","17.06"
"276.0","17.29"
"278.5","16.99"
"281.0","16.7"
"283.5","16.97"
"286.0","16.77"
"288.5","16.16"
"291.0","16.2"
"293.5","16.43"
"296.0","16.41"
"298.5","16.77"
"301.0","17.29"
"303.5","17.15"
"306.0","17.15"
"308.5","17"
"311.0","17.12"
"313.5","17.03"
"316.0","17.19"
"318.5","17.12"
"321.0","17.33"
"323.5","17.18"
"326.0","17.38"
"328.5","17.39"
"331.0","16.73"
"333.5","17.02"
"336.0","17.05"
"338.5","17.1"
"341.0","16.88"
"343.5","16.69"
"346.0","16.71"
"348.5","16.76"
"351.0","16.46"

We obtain 0.7 mm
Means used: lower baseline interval 13.1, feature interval 14.9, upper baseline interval 16.9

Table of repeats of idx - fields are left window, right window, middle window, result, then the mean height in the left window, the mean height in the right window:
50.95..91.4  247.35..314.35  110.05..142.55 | -2.80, 13.8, 16.9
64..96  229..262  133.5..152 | -3.59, 12.3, 16.8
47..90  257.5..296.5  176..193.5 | -3.56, 14.1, 16.9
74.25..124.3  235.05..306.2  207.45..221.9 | 6.01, 12.4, 16.9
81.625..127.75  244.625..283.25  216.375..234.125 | 3.68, 12.4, 17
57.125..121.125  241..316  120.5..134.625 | -2.31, 12.9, 16.9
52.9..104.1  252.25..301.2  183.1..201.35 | -4.48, 12.5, 16.9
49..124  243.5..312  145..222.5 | -4.85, 13.3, 16.9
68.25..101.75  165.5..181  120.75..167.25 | -2.30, 11.4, 18.2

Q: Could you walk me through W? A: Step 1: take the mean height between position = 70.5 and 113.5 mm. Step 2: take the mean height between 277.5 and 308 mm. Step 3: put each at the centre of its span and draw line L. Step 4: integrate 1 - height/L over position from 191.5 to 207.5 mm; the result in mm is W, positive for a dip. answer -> -2.9 mm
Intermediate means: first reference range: 11.9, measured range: 17.1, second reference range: 16.8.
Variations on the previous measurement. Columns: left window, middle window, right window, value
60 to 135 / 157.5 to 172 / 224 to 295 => -2.63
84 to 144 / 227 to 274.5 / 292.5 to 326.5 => -2.56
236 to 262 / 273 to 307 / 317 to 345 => 0.47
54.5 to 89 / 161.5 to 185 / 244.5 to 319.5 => -4.00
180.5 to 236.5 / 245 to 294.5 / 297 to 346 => -2.82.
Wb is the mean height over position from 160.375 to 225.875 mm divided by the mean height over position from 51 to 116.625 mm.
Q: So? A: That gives 1.20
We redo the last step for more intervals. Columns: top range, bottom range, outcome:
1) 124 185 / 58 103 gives 1.41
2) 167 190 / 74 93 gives 1.57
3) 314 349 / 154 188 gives 0.95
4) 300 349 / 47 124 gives 1.28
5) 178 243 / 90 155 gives 1.06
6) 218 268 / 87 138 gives 1.20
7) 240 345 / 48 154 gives 1.19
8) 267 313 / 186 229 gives 1.21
